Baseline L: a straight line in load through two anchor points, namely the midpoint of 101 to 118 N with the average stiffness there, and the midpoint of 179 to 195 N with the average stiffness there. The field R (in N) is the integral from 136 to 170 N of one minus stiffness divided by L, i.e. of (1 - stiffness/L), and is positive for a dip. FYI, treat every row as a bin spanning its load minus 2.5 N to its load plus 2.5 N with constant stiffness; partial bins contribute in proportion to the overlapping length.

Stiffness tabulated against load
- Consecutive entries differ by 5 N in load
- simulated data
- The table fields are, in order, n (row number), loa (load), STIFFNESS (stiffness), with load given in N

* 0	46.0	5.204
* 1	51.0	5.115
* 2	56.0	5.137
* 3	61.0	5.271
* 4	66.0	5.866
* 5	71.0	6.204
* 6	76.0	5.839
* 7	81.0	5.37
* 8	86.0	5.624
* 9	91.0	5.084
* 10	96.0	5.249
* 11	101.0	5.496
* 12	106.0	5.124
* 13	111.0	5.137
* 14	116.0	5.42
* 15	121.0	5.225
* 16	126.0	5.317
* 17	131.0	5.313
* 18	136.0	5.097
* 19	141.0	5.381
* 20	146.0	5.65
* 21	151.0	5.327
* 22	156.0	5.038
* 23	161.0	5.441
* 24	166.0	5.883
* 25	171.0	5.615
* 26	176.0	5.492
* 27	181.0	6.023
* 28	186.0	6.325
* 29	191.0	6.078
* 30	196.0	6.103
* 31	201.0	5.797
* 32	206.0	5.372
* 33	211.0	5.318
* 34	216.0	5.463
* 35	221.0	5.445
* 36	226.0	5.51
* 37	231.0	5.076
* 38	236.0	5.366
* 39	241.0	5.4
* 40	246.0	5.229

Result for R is 1.9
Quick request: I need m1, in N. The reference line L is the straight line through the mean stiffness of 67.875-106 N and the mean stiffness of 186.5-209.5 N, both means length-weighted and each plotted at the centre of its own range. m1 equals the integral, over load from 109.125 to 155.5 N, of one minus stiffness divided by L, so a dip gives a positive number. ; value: 2.9 N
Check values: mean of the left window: 5.53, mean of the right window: 5.86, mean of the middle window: 5.31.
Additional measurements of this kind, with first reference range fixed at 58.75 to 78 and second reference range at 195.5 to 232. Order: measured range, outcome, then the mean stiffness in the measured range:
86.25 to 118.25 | 2.5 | 5.28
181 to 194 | -1.4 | 6.16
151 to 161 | 0.7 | 5.21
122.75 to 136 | 0.9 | 5.27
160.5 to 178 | -0.1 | 5.63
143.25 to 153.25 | 0.3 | 5.49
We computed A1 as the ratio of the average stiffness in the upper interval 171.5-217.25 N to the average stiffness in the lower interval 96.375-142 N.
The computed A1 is 1.10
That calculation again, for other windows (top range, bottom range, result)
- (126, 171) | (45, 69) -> 1.01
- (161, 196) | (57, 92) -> 1.05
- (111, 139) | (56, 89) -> 0.93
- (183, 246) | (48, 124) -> 1.03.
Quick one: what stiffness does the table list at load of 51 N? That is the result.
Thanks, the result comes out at 5.115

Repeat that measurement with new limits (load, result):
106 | 5.124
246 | 5.229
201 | 5.797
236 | 5.366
